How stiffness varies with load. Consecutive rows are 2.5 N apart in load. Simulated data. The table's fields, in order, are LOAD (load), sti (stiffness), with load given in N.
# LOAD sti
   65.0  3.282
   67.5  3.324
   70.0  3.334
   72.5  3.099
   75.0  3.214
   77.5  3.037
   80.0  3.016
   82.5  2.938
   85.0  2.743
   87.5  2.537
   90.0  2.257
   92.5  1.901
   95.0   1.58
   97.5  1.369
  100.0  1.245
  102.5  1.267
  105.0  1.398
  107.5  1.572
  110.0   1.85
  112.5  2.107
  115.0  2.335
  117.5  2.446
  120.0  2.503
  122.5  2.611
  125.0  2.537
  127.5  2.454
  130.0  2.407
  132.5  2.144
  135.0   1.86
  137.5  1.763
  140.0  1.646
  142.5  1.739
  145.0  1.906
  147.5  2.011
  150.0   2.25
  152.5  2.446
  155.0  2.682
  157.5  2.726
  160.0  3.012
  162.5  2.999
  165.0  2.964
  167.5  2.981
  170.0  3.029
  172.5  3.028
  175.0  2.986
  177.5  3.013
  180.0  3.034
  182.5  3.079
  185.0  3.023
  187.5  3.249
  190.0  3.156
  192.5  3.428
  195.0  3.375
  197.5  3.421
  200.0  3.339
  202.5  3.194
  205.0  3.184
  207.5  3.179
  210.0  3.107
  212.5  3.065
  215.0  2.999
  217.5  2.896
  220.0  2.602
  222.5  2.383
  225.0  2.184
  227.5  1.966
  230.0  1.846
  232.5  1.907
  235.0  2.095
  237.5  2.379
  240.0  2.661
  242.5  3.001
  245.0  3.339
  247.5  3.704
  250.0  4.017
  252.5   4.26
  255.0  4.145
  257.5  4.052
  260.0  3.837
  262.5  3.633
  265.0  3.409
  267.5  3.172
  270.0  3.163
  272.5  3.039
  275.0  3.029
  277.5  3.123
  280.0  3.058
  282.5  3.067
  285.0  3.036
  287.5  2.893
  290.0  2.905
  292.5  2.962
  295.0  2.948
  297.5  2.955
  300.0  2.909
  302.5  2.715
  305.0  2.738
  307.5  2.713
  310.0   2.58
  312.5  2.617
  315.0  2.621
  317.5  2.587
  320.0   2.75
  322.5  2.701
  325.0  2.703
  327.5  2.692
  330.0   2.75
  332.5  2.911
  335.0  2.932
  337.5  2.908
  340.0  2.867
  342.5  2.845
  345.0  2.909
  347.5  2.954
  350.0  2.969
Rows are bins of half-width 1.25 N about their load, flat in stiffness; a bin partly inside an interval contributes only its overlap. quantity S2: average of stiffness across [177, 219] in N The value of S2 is 3.16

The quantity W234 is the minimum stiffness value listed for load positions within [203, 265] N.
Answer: 1.846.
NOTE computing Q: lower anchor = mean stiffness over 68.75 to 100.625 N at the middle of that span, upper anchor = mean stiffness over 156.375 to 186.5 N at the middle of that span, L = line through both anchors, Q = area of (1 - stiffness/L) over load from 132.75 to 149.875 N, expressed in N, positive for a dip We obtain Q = 5.80 N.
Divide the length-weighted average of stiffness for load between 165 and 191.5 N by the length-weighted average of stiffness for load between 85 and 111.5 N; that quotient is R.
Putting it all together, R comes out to 1.75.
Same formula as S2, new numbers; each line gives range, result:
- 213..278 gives 3.03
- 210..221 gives 2.92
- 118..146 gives 2.15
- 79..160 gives 2.14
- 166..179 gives 3.01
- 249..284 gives 3.49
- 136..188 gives 2.63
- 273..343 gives 2.84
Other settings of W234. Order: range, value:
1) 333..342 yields 2.867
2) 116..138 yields 1.763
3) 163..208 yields 2.964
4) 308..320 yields 2.58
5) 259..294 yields 2.893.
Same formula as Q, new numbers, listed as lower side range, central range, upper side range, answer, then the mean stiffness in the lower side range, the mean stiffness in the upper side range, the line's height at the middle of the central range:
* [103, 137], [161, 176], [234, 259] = -2.2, 2.14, 3.38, 2.62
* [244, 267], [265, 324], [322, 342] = 7.3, 3.81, 2.81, 3.3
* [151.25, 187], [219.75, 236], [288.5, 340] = 4.3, 2.94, 2.78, 2.87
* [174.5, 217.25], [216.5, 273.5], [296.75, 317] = -1.5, 3.16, 2.72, 2.97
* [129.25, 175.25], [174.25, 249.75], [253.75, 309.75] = -4.2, 2.44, 3.15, 2.77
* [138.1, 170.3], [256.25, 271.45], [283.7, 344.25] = -4.8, 2.46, 2.8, 2.7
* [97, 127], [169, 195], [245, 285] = -4.4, 1.96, 3.49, 2.66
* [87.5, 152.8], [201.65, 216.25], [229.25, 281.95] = -1.8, 1.99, 3.2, 2.78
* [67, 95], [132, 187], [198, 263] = 6.5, 2.79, 3.04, 2.92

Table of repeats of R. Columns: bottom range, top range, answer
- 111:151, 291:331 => 1.27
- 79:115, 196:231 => 1.42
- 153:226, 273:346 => 0.95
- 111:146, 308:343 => 1.26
